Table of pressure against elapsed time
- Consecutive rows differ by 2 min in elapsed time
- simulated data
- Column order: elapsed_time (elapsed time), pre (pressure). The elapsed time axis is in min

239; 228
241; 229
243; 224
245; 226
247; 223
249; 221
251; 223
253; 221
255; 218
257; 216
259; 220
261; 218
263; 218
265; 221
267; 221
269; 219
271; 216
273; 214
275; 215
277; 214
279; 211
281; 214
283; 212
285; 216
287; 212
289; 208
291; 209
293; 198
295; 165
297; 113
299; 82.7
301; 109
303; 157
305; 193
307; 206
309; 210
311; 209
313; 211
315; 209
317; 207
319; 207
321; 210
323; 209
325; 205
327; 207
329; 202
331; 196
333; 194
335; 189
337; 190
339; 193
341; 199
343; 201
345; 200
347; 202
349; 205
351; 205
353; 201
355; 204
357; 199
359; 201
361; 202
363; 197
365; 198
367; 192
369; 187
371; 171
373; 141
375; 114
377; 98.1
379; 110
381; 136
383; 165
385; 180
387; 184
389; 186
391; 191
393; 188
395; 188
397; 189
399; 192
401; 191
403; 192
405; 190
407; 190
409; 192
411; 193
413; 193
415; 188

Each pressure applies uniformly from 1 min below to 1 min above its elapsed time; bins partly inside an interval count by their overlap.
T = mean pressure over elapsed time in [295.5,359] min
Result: 191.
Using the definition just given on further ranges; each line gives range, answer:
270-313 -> 190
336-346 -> 197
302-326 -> 203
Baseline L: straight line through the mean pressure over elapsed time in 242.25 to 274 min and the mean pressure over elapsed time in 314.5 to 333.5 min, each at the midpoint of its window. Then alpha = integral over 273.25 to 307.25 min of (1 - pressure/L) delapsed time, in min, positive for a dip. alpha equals 4.51 min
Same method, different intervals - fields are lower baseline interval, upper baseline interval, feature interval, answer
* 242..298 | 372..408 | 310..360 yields -3.9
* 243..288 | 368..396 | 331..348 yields -1.4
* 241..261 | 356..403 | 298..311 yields 2.5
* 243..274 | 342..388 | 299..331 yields 0.7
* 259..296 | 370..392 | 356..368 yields -2.6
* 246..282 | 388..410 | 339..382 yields 4.1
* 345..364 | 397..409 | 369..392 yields 4.9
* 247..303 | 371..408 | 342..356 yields -1.8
